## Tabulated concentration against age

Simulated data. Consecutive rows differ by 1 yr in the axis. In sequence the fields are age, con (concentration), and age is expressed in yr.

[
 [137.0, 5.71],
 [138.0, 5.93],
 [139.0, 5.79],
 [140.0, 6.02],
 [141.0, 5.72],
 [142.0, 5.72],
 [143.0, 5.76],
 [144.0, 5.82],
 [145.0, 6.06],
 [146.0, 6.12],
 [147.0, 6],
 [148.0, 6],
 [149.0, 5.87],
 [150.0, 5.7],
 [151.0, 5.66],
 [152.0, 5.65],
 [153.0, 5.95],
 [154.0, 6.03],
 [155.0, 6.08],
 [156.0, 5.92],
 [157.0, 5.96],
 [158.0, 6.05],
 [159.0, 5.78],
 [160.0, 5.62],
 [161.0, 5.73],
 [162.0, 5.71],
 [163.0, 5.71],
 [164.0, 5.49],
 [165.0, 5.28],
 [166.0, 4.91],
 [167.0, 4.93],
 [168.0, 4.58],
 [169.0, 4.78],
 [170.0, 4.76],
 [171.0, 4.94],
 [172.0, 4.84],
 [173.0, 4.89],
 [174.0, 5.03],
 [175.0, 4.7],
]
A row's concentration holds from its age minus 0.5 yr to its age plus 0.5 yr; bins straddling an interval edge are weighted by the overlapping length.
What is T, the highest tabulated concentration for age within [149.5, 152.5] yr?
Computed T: 5.7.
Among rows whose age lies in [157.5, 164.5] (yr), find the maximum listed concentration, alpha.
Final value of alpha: 6.05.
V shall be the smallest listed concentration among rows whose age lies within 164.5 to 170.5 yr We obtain 4.58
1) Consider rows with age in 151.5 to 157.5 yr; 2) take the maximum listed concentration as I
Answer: 6.08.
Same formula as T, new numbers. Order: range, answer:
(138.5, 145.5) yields 6.06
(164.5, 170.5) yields 5.28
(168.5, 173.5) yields 4.94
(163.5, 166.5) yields 5.49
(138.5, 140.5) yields 6.02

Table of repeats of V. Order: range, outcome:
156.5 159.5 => 5.78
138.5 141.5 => 5.72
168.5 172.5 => 4.76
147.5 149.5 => 5.87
